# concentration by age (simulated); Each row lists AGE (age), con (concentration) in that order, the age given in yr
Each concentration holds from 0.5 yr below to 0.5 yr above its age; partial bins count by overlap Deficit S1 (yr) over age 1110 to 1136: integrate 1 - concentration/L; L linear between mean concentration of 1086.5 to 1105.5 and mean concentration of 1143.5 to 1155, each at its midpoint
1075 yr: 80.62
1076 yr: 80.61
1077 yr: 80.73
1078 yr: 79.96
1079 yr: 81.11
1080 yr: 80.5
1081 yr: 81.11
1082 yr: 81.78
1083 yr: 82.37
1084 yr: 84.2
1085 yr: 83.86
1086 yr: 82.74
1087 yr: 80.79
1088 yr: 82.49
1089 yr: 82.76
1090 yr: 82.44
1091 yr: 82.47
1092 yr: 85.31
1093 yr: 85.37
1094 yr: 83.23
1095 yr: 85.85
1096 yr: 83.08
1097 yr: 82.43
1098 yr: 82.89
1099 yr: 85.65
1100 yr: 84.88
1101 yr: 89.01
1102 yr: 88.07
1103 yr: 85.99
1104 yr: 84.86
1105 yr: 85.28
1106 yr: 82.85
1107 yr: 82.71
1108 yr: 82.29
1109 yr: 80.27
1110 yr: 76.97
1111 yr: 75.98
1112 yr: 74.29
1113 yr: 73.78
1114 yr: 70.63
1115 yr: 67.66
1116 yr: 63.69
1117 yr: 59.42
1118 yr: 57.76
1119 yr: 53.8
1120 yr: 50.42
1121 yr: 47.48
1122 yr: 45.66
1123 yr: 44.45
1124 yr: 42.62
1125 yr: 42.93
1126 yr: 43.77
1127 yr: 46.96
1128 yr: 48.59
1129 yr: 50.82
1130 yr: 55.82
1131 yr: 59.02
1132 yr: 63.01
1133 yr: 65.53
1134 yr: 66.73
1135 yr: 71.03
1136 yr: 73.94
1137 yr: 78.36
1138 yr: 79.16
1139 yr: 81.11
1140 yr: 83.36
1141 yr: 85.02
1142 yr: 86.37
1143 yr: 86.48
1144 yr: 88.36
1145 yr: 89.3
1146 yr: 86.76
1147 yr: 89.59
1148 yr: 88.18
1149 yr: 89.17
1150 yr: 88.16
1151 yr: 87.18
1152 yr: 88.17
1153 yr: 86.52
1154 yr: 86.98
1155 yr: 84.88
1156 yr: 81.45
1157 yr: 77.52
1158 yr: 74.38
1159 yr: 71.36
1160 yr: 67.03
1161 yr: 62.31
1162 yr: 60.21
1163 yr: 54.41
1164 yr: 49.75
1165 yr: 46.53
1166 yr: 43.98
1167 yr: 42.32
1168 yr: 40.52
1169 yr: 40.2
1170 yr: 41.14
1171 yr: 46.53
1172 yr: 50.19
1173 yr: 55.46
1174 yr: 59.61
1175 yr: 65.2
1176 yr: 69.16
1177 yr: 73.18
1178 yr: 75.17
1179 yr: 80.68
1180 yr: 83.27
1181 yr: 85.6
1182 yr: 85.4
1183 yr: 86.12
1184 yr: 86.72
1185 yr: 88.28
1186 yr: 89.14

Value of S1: 8.4 yr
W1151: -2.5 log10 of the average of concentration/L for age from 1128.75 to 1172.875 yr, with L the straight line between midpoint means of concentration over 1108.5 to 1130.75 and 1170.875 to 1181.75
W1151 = -0.11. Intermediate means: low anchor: 57.9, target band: 70.2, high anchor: 68.8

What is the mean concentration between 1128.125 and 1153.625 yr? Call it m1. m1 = 78.3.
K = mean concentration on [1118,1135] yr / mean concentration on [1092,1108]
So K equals 0.62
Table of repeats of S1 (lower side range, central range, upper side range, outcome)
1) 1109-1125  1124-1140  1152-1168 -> 0.1 yr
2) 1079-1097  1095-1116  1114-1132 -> -4.0 yr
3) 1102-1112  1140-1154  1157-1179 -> -4.6 yr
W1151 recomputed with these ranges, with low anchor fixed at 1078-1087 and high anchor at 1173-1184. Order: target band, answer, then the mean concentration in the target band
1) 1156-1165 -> 0.19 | 64.6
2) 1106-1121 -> 0.16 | 69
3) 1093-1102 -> -0.05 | 84.9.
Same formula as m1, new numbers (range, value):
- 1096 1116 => 80.5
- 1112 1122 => 60.5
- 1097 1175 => 69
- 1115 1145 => 63.3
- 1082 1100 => 83.4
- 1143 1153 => 88.1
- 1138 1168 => 75.6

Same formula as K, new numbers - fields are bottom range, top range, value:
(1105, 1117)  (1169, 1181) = 0.84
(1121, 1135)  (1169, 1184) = 1.30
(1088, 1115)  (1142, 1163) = 0.99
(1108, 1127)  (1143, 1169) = 1.21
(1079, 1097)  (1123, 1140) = 0.73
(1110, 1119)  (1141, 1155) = 1.30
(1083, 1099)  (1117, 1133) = 0.61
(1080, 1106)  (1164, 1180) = 0.67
